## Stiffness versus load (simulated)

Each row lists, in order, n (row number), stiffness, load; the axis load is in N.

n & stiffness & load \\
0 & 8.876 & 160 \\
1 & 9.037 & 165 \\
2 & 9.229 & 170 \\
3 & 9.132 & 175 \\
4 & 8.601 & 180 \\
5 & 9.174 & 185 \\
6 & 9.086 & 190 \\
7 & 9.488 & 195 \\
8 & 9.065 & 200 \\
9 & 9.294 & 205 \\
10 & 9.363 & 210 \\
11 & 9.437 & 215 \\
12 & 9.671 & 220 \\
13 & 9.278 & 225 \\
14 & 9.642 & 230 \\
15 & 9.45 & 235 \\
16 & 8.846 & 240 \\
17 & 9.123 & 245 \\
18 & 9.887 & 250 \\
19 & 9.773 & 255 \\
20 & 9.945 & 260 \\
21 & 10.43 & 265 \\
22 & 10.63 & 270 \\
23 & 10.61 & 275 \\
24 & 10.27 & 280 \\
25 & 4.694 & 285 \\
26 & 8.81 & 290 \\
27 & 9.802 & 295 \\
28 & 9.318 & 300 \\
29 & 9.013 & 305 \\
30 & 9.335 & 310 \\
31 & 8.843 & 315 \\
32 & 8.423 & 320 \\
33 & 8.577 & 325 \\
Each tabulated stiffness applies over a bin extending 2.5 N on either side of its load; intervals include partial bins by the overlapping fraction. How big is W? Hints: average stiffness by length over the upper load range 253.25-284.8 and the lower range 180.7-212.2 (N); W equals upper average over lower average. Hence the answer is 1.07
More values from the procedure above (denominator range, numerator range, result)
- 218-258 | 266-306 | 0.97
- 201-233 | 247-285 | 1.04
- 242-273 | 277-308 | 0.87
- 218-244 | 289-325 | 0.97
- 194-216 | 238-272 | 1.05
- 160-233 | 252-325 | 1.00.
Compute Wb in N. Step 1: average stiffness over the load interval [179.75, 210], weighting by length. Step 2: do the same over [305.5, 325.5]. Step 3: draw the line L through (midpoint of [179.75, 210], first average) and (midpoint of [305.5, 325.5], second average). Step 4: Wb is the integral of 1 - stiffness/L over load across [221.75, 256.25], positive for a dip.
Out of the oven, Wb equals -1.4 N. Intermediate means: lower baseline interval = 9.18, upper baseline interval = 8.84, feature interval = 9.42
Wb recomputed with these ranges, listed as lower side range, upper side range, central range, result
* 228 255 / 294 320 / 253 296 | -0.63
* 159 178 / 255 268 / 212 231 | 0.35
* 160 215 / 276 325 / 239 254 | -0.71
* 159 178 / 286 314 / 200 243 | -1.49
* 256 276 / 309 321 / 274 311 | 2.43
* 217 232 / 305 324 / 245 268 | -1.58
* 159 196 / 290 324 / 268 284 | -1.55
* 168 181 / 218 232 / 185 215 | 0.02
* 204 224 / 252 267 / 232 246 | 0.87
